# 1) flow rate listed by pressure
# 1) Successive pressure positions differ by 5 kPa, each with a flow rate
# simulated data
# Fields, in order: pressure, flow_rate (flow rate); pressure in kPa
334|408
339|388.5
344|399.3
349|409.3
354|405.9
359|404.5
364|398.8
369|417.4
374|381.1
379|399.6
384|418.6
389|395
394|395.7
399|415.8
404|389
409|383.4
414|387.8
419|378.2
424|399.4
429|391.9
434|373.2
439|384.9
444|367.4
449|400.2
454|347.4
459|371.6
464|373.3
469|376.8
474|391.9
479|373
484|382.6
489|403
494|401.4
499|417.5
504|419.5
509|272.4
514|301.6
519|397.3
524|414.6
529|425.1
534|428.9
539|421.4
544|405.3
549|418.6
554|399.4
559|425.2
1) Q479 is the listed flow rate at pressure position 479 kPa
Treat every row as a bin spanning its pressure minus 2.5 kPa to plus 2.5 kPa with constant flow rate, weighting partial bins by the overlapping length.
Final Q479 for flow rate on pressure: 373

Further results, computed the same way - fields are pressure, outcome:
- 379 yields 399.6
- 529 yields 425.1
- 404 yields 389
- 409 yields 383.4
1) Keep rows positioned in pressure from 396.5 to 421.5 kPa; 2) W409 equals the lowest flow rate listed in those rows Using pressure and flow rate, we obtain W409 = 378.2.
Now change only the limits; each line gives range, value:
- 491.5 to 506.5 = 401.4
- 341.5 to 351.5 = 399.3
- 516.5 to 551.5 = 397.3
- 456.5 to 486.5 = 371.6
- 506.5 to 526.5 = 272.4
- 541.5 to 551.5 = 405.3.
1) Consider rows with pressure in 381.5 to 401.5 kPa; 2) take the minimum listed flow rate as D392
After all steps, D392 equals 395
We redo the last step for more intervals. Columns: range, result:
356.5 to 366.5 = 398.8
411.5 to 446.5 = 367.4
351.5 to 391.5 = 381.1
